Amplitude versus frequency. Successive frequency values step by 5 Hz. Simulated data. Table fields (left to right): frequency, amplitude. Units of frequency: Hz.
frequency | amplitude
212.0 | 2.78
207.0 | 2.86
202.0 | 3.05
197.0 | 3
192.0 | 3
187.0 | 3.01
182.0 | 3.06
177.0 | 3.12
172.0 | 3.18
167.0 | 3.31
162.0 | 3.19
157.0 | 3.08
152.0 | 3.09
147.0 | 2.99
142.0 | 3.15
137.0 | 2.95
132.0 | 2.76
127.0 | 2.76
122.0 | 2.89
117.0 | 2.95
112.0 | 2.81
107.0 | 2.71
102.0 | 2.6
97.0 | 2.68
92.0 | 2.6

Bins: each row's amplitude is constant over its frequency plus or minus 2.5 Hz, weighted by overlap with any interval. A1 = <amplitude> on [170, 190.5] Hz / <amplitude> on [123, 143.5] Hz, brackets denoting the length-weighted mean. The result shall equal 1.1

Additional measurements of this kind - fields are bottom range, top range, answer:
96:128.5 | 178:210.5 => 1.08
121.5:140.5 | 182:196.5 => 1.06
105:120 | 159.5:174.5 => 1.14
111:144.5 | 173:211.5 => 1.04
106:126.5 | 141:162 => 1.09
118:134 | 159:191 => 1.11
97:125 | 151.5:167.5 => 1.14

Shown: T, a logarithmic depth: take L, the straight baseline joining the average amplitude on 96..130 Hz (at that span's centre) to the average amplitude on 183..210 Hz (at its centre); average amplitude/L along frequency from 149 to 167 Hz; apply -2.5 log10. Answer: -0.092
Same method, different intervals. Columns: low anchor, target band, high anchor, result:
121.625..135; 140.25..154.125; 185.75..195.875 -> -0.079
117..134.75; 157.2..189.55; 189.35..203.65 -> -0.067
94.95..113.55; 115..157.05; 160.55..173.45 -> 0.006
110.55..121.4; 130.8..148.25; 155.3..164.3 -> 0.017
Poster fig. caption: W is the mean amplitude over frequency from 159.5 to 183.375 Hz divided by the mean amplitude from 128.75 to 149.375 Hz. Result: 1.08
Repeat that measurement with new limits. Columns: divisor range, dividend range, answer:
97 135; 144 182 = 1.13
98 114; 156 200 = 1.15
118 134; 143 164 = 1.10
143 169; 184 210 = 0.95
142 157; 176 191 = 1.00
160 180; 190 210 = 0.93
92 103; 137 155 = 1.16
